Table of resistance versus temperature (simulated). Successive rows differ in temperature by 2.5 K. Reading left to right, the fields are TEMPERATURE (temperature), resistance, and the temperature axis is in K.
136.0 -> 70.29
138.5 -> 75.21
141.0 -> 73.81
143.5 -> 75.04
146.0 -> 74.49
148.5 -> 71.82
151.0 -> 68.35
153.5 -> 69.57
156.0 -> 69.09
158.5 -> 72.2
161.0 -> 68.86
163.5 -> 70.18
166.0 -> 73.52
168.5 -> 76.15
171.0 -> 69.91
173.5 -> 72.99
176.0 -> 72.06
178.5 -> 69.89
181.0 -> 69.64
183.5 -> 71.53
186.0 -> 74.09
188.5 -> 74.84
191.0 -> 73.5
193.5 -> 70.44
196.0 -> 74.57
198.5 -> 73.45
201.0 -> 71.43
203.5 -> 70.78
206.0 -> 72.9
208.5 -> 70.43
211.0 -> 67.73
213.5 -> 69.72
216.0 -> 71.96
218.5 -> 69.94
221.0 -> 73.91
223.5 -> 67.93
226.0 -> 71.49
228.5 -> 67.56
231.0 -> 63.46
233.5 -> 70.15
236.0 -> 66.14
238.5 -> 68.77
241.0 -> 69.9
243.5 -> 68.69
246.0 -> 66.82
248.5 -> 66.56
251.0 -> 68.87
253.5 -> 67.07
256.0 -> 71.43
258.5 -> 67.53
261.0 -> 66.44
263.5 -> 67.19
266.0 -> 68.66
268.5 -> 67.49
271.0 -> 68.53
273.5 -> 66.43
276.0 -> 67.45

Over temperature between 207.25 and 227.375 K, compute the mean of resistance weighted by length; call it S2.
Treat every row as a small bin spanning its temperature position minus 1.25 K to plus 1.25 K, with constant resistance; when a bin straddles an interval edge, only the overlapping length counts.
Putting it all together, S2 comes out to 70.4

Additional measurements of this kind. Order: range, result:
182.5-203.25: 72.9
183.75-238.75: 70.7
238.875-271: 68.1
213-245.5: 69.1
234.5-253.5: 67.9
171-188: 71.7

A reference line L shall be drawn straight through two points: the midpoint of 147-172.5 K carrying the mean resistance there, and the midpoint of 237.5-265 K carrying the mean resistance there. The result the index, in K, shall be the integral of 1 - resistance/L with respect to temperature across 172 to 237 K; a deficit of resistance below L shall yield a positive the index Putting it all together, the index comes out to -1.19 K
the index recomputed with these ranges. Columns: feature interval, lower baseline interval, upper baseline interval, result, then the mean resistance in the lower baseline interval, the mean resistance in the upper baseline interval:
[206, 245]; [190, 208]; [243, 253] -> 0.28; 72.3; 67.6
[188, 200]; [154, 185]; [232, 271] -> -0.49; 71.3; 68.1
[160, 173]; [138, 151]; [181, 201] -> 0.24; 73.5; 72.9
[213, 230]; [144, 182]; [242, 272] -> -0.26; 71.3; 68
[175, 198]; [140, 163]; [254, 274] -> -0.65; 71.4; 68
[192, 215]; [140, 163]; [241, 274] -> -0.53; 71.4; 67.9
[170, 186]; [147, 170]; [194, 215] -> -0.01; 71.1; 71.3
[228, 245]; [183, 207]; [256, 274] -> 0.49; 72.8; 67.8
